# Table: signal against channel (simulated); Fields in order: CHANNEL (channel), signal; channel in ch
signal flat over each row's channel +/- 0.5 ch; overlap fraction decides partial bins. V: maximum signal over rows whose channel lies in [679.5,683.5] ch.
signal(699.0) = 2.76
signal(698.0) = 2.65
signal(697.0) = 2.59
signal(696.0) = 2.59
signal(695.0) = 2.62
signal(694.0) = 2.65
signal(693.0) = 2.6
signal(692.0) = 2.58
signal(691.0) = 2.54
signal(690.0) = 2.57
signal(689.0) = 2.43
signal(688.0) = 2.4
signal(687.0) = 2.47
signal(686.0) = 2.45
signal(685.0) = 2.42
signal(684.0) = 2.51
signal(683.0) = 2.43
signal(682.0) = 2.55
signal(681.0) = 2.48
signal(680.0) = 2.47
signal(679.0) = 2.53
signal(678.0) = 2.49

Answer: 2.55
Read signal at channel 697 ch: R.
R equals 2.59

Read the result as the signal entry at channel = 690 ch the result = 2.57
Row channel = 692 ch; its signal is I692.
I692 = 2.58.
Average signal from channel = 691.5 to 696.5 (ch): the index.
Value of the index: 2.61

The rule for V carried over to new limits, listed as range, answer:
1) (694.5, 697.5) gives 2.62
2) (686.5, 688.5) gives 2.47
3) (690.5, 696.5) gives 2.65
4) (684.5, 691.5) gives 2.57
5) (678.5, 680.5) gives 2.53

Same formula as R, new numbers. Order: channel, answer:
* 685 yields 2.42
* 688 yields 2.4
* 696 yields 2.59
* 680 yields 2.47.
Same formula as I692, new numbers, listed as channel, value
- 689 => 2.43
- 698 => 2.65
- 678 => 2.49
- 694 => 2.65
